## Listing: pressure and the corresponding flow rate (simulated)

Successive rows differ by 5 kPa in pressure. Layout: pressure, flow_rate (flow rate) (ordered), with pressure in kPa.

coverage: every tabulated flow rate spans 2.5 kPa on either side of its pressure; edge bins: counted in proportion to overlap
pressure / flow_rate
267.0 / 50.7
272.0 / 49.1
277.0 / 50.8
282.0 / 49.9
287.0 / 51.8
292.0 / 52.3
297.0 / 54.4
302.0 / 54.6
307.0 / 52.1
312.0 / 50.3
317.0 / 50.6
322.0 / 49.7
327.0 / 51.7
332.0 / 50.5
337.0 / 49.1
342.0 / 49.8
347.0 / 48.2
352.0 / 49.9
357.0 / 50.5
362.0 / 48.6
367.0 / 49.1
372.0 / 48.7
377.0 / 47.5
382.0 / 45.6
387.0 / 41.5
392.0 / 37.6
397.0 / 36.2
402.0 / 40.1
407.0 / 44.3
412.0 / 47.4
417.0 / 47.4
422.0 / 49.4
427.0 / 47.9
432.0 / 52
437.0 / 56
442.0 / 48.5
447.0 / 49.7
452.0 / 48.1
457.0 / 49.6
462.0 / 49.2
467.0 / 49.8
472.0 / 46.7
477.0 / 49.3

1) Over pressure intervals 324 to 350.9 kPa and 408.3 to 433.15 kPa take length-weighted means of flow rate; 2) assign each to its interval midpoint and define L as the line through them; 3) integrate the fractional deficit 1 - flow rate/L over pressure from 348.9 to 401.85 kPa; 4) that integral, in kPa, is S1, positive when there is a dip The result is 4.2 kPa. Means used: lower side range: 49.9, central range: 45.3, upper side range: 48.4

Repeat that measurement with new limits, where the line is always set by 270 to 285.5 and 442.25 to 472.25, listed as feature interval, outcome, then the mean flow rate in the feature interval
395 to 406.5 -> 2.3 kPa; 39.3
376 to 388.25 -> 1.1 kPa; 44.9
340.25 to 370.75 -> 0.2 kPa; 49.3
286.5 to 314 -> -1.5 kPa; 52.7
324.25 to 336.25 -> -0.2 kPa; 50.8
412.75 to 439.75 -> -0.6 kPa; 50.3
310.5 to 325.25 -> -0.1 kPa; 50.3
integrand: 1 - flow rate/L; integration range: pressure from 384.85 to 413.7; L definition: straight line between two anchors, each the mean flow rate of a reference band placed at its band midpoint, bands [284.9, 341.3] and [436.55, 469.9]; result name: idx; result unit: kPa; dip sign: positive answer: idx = 5.38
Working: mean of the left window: 51.5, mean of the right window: 49.7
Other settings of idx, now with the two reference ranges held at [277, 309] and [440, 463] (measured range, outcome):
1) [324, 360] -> 1.0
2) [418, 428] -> 0.2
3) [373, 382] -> 0.6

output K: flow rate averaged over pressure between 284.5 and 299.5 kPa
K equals 52.8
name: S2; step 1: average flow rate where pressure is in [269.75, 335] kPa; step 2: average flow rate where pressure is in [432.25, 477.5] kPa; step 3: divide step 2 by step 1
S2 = 1.0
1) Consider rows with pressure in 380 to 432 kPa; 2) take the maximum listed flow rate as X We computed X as 52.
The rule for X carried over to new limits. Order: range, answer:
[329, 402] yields 50.5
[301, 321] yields 54.6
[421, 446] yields 56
